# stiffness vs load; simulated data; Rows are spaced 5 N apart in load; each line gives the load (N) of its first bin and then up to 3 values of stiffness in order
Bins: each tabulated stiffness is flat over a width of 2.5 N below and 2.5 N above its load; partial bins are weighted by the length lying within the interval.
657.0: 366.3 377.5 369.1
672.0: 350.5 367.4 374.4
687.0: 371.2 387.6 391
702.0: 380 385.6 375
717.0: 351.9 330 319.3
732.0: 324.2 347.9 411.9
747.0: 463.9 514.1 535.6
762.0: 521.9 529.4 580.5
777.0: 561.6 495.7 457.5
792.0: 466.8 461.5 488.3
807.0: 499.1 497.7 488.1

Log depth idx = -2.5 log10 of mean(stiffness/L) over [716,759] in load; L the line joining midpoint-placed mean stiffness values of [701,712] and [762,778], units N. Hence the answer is 0.170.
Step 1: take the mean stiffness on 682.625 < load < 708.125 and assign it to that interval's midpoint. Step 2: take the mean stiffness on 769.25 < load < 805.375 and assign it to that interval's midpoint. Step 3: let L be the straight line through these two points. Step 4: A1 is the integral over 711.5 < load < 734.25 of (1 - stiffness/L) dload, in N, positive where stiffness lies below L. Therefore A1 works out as 4.37 N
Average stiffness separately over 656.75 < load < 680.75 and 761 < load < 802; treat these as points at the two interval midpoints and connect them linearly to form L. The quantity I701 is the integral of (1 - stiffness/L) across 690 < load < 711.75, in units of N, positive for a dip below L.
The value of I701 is 1.16 N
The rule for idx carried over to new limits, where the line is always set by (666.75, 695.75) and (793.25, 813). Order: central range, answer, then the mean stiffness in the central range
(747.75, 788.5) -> -0.16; 524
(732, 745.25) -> 0.14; 374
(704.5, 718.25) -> 0.07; 373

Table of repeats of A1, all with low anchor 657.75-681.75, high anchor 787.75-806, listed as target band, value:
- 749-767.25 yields -3.41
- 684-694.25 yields 0.11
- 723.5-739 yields 3.28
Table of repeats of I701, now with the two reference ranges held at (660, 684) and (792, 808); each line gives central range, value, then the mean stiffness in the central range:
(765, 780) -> -3.3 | 556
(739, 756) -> -1.3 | 466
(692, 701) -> 0.0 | 388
